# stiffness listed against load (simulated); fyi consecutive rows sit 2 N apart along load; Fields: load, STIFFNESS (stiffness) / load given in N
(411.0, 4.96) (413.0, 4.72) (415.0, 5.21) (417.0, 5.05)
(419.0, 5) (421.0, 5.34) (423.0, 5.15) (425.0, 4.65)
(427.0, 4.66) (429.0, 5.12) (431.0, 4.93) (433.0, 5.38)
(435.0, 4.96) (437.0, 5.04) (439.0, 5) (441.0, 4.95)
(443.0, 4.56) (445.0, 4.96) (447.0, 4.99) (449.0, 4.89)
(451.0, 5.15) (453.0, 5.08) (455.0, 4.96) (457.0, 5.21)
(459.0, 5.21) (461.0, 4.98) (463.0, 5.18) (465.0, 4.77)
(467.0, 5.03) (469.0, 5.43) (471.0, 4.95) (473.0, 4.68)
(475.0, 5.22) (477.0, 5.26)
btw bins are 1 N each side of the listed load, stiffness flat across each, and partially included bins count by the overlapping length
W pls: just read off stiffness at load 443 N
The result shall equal 4.56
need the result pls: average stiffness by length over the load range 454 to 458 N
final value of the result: 5.08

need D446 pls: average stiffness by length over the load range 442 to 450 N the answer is 4.85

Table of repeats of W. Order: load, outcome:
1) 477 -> 5.26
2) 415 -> 5.21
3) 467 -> 5.03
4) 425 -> 4.65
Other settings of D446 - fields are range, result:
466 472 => 5.14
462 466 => 4.97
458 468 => 5.03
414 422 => 5.15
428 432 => 5.03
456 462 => 5.13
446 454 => 5.03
